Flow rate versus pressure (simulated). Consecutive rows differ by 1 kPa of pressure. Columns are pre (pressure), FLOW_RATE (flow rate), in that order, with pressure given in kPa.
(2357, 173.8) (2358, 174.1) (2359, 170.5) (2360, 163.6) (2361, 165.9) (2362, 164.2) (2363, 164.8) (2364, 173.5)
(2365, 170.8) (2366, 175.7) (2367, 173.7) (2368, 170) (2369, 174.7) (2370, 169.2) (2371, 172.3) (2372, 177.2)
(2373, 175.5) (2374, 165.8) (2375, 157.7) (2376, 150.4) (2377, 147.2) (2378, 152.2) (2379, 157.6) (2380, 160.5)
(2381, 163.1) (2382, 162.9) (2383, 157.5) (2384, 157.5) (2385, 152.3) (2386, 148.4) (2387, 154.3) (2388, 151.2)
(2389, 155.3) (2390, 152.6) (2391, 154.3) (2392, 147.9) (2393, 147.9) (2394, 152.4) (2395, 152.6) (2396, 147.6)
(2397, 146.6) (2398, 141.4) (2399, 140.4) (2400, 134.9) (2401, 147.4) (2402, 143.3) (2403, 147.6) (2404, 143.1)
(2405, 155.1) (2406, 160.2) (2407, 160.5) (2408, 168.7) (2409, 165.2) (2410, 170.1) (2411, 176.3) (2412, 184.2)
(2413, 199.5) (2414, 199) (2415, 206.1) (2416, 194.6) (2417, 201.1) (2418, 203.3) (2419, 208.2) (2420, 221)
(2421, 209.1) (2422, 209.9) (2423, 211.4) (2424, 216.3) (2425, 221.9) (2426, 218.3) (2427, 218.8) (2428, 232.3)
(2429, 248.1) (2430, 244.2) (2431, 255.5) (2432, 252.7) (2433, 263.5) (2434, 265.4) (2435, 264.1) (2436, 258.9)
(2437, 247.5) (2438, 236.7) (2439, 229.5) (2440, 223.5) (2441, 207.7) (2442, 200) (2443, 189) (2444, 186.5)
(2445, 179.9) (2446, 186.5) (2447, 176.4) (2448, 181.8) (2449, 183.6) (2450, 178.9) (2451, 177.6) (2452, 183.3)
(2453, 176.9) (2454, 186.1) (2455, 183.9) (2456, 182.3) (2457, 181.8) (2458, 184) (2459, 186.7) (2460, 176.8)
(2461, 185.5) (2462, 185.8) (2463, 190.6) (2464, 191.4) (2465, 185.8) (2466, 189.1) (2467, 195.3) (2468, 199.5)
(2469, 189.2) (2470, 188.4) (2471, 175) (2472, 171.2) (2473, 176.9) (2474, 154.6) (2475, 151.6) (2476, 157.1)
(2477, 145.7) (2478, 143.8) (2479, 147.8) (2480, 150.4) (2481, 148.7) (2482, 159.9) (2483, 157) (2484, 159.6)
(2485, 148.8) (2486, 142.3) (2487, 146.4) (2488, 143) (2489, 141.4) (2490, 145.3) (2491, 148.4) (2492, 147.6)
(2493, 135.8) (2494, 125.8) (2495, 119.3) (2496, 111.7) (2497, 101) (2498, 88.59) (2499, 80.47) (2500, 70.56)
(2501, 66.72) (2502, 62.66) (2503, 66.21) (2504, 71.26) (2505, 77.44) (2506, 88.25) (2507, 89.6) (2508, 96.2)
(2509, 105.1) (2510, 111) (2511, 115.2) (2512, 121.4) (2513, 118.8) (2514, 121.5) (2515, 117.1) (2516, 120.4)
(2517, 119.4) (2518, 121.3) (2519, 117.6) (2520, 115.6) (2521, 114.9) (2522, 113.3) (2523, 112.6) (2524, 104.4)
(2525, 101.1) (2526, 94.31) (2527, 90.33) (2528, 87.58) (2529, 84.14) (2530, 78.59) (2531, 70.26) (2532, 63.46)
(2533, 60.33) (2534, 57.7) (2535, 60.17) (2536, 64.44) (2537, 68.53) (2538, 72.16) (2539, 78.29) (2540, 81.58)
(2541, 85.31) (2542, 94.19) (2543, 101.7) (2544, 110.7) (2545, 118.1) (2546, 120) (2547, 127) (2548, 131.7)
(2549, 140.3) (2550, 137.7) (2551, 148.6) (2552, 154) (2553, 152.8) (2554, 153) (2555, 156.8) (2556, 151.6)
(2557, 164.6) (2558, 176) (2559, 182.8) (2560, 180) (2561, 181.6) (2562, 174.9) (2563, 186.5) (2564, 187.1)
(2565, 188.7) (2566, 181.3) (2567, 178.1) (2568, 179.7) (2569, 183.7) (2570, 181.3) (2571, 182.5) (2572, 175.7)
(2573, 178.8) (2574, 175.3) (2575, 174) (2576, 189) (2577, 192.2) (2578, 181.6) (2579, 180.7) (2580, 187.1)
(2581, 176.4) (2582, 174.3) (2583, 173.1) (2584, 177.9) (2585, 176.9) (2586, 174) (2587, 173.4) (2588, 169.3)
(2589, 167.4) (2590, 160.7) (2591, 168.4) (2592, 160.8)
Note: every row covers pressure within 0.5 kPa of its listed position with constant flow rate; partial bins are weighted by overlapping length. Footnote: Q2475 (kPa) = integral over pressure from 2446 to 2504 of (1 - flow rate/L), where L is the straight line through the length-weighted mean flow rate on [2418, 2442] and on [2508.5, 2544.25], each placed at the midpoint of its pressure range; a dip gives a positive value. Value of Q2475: 5.37 kPa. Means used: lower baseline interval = 232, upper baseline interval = 95.9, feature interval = 154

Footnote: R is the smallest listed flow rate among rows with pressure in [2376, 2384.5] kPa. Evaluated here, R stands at 147.2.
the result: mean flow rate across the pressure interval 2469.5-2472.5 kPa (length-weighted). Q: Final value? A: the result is 178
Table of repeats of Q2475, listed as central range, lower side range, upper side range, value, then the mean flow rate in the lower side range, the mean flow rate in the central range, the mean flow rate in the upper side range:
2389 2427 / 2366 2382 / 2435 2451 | 2.18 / 165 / 175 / 205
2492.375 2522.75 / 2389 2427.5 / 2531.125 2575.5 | 9.46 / 175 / 103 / 138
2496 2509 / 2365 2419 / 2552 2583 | 6.78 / 163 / 82.1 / 177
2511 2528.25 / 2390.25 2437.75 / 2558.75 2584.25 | 6.82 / 193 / 112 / 181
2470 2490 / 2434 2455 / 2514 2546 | 0.47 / 204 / 154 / 93.8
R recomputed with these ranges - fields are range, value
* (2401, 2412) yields 143.1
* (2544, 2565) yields 110.7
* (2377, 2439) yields 134.9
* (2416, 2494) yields 125.8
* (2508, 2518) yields 96.2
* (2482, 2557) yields 57.7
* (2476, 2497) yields 101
